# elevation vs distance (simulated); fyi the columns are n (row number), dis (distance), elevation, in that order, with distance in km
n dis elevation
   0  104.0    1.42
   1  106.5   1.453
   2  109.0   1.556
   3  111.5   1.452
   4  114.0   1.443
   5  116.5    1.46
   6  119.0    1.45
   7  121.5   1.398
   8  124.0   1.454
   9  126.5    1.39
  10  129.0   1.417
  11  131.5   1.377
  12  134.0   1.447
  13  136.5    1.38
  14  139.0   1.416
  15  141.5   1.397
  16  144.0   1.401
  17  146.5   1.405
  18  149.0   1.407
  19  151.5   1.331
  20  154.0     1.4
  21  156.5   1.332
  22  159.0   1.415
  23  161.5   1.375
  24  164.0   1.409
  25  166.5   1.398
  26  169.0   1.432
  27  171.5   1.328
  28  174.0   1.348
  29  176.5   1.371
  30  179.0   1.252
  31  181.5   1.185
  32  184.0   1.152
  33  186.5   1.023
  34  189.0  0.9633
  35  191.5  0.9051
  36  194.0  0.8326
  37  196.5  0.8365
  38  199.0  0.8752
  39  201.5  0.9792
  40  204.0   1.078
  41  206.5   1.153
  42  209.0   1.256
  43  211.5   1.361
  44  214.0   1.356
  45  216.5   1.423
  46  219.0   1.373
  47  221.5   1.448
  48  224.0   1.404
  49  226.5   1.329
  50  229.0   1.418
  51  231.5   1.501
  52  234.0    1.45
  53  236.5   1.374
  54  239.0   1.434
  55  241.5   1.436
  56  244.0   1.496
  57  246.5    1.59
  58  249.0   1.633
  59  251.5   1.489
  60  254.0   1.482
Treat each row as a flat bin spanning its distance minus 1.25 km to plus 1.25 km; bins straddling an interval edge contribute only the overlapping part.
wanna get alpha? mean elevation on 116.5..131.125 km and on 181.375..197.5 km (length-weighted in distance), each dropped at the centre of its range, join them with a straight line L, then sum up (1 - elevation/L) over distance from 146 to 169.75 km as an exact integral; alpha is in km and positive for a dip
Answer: -4.0 km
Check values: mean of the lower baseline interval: 1.42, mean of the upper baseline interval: 0.974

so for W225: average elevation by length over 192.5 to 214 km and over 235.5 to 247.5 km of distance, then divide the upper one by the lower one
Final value 1.4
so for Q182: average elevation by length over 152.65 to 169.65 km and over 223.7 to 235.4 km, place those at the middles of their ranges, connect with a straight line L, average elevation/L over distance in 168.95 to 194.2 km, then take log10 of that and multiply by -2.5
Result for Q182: 0.20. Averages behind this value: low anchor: 1.39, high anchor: 1.42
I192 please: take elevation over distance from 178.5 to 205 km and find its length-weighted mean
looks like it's 1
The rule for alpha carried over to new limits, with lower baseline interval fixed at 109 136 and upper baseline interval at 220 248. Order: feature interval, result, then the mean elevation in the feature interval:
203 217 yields 1.71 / 1.27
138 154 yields 0.48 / 1.39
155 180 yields 1.22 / 1.37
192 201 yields 3.60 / 0.864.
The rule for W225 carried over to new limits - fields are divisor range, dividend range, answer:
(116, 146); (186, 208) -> 0.68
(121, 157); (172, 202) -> 0.76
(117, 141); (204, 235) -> 0.96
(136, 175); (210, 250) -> 1.04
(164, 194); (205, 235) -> 1.14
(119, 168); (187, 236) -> 0.86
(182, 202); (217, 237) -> 1.48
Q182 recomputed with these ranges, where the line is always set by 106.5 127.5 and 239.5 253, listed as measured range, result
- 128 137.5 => 0.04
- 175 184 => 0.18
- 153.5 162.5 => 0.07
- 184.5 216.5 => 0.37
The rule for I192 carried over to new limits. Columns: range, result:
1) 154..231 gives 1.24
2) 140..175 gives 1.38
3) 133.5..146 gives 1.41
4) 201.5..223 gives 1.29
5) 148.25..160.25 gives 1.38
